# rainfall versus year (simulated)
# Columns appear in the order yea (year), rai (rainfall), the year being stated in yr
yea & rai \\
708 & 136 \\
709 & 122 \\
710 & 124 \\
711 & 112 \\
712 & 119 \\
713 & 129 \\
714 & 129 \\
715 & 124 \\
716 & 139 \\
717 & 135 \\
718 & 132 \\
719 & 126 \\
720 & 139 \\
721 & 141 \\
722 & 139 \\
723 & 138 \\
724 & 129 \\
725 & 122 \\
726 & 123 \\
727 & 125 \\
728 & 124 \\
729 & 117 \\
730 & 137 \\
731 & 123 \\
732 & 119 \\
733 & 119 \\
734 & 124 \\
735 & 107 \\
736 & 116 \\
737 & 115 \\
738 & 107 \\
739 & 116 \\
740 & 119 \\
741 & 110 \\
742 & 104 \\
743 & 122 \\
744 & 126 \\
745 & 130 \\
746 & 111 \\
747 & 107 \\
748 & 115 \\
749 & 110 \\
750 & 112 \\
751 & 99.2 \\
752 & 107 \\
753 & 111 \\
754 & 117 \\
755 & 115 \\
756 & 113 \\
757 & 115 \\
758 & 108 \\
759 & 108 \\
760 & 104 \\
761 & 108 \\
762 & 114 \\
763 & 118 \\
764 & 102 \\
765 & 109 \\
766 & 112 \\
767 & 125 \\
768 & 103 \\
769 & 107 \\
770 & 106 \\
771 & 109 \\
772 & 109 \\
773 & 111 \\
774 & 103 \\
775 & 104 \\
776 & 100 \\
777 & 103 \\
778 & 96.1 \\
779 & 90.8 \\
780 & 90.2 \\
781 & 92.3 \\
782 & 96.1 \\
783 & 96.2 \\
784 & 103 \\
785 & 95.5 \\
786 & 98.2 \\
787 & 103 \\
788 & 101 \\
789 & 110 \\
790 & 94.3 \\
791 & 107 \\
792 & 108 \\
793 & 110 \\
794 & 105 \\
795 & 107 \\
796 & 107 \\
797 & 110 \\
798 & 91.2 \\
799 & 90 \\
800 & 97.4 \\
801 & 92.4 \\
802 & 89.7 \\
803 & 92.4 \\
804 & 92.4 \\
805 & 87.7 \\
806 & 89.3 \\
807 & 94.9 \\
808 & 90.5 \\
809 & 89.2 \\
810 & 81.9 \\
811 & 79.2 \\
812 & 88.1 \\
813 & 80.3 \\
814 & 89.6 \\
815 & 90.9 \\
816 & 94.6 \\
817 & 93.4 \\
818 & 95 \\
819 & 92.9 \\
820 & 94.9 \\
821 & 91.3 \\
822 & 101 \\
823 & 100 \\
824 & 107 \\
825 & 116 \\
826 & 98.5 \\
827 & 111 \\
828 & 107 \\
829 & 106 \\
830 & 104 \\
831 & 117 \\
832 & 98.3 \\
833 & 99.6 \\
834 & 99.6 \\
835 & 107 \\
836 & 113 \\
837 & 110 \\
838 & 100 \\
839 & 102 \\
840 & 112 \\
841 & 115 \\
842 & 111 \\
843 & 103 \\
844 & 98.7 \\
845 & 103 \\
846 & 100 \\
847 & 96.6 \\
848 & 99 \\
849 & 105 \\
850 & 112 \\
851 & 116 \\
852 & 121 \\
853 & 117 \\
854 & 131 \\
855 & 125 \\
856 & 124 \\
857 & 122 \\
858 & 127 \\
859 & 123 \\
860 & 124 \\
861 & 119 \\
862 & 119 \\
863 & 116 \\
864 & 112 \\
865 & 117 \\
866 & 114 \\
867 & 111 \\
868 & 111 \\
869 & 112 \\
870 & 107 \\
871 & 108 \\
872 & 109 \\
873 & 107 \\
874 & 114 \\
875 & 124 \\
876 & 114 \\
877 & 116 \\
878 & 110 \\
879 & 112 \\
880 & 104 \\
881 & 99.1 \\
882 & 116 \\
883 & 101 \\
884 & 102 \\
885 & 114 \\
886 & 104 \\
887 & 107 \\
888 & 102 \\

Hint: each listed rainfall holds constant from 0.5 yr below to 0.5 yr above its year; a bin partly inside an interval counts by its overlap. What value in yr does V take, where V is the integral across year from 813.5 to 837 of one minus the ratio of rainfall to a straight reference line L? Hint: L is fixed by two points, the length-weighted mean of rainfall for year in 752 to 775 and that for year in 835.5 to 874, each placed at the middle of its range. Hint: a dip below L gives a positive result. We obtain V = 2.2 yr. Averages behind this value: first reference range 110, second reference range 112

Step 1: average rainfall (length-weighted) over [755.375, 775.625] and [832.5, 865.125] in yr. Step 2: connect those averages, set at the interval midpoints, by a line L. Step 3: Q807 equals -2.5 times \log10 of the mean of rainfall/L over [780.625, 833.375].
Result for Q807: 0.14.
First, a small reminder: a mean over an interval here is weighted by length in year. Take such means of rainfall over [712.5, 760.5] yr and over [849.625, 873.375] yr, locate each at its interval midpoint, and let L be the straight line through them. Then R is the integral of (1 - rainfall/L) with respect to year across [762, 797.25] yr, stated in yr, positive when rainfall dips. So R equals 4.4 yr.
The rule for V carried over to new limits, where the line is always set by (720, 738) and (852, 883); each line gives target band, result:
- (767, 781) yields 2.1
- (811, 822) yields 2.6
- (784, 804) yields 3.3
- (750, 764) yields 1.4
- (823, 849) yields 2.7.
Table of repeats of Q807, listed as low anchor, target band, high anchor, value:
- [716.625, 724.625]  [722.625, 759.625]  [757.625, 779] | 0.06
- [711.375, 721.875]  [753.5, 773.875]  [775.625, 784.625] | -0.05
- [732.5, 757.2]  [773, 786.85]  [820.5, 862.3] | 0.15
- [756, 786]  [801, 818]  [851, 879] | 0.22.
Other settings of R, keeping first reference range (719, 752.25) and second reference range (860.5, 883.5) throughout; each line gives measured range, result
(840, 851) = 0.8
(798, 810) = 2.6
